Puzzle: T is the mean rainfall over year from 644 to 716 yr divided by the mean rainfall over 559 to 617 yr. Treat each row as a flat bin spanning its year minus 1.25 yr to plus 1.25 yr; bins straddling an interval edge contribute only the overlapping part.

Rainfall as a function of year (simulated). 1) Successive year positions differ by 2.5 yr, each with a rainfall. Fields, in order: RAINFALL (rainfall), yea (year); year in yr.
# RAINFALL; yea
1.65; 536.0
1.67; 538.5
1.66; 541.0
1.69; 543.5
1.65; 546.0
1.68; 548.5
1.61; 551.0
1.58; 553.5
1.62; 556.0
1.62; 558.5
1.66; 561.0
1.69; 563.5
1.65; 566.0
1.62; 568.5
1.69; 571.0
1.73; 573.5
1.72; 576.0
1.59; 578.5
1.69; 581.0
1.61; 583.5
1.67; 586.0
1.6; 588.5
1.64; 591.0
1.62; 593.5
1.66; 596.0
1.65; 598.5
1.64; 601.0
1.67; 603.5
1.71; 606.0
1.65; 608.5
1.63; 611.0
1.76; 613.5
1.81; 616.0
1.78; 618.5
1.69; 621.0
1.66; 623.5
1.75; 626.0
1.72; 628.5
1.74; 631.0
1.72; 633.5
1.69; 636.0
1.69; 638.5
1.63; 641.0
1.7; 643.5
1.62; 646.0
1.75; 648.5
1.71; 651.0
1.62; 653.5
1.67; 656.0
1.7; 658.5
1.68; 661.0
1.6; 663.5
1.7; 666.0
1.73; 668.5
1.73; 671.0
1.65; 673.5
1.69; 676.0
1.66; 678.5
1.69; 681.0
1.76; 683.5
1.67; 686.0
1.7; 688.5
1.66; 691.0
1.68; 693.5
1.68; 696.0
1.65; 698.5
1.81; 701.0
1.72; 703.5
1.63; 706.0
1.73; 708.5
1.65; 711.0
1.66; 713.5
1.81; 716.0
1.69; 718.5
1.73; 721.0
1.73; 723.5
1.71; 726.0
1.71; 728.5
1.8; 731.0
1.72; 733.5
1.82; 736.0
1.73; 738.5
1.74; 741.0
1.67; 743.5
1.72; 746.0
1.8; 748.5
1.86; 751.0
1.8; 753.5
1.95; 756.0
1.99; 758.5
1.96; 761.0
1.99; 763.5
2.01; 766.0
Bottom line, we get 1.0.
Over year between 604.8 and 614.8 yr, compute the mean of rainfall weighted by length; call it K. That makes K 1.69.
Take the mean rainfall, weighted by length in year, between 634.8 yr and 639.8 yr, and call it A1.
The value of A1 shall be 1.69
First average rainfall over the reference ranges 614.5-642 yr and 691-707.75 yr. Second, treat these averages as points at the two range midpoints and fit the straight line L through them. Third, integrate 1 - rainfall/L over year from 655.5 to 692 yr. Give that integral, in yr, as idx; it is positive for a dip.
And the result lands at 0.33 yr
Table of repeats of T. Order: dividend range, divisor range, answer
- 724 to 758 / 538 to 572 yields 1.08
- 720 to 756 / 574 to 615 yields 1.06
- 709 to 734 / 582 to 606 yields 1.05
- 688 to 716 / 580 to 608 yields 1.03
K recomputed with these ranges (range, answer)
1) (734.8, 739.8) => 1.77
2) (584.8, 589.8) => 1.63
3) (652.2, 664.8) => 1.65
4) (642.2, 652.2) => 1.69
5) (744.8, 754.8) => 1.8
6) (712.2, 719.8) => 1.72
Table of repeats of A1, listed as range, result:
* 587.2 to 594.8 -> 1.62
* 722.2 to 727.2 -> 1.72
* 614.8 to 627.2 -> 1.74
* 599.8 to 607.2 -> 1.67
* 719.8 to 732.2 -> 1.74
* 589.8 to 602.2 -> 1.64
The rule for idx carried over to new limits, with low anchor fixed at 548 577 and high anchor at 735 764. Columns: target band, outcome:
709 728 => 1.0 yr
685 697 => 0.7 yr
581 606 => 0.6 yr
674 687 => 0.5 yr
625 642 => 0.2 yr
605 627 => -0.1 yr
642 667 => 1.0 yr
